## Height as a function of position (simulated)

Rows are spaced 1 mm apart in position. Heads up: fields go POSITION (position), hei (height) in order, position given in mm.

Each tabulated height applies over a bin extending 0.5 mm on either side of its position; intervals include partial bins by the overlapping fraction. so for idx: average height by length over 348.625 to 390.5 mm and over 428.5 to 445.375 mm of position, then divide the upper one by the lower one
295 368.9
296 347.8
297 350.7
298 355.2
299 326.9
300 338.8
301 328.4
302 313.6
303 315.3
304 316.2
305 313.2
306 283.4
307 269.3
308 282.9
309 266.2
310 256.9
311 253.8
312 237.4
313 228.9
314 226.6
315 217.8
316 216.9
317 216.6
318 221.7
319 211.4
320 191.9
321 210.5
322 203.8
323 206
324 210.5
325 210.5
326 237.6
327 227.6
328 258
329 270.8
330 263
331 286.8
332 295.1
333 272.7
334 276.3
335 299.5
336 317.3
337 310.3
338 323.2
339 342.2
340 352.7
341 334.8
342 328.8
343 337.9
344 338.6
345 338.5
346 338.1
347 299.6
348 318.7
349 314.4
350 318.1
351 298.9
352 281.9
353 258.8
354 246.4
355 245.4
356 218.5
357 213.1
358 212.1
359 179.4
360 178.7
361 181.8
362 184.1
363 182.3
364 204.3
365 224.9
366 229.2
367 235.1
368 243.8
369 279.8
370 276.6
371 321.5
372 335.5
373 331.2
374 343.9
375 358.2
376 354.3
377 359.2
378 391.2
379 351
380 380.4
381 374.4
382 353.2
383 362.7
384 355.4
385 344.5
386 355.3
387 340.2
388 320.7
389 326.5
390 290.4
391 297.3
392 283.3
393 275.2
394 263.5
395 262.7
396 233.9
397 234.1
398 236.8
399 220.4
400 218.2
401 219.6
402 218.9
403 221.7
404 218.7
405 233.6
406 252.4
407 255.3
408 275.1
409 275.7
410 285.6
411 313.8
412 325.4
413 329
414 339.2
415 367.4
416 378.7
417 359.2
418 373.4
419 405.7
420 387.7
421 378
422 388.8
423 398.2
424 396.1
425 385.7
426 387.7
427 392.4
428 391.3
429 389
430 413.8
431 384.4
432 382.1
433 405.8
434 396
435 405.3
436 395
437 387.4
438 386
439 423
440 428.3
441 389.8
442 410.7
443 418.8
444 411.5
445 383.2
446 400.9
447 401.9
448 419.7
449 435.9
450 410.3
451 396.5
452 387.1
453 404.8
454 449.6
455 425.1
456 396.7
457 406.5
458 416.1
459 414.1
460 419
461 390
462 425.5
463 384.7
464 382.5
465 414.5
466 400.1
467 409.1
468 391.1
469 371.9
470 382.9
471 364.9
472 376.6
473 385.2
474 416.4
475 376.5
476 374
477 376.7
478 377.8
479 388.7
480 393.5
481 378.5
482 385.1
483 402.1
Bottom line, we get 1.4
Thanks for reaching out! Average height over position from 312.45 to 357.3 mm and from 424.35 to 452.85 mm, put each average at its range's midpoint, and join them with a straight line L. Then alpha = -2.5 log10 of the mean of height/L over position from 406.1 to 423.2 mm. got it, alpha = 0.09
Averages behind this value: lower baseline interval 270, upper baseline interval 401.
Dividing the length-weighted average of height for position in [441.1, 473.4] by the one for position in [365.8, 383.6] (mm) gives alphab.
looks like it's 1.2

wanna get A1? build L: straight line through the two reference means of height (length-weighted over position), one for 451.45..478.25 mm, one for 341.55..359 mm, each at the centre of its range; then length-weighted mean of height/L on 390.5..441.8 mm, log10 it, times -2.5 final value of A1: 0.07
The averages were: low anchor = 285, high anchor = 397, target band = 331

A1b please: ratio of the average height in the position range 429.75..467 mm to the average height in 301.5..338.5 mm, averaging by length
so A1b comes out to 1.58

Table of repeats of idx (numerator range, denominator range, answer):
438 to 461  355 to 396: 1.42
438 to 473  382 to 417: 1.40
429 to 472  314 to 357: 1.48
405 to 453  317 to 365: 1.43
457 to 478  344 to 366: 1.57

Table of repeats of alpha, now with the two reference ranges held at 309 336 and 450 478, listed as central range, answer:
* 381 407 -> 0.14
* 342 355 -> -0.14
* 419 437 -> -0.10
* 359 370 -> 0.31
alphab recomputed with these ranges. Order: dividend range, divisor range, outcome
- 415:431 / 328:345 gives 1.26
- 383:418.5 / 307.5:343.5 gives 1.11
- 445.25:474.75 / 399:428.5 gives 1.25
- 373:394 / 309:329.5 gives 1.49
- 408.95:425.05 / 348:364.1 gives 1.53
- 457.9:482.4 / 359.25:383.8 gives 1.34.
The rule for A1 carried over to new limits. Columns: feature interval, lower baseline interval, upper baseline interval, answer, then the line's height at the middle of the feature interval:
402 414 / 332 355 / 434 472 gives 0.32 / 365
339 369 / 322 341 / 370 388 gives 0.16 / 311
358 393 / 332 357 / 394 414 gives -0.07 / 279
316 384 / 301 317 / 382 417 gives -0.01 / 277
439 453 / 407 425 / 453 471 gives -0.06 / 385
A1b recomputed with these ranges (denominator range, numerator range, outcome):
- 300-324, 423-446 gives 1.58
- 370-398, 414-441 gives 1.21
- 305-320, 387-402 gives 1.09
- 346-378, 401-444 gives 1.32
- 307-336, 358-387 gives 1.21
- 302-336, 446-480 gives 1.58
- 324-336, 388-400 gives 1.01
